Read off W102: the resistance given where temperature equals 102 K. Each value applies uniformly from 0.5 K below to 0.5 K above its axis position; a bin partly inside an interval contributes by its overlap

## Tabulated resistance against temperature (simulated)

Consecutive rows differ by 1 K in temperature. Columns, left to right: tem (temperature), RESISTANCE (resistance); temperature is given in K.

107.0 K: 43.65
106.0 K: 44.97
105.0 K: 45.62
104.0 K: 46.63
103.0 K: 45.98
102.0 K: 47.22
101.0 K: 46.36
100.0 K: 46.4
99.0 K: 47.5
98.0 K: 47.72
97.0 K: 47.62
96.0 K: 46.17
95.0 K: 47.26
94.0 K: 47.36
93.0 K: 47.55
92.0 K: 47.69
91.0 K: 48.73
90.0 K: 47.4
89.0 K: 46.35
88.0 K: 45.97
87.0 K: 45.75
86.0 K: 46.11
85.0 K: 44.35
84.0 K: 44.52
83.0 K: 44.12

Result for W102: 47.22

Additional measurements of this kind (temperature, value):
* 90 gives 47.4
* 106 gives 44.97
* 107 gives 43.65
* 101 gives 46.36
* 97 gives 47.62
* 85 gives 44.35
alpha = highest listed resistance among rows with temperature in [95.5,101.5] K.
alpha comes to 47.72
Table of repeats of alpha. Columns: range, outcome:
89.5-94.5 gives 48.73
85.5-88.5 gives 46.11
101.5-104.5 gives 47.22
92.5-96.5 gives 47.55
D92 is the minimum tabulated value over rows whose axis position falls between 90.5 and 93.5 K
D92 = 47.55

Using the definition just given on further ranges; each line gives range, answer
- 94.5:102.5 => 46.17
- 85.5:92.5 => 45.75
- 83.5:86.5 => 44.35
